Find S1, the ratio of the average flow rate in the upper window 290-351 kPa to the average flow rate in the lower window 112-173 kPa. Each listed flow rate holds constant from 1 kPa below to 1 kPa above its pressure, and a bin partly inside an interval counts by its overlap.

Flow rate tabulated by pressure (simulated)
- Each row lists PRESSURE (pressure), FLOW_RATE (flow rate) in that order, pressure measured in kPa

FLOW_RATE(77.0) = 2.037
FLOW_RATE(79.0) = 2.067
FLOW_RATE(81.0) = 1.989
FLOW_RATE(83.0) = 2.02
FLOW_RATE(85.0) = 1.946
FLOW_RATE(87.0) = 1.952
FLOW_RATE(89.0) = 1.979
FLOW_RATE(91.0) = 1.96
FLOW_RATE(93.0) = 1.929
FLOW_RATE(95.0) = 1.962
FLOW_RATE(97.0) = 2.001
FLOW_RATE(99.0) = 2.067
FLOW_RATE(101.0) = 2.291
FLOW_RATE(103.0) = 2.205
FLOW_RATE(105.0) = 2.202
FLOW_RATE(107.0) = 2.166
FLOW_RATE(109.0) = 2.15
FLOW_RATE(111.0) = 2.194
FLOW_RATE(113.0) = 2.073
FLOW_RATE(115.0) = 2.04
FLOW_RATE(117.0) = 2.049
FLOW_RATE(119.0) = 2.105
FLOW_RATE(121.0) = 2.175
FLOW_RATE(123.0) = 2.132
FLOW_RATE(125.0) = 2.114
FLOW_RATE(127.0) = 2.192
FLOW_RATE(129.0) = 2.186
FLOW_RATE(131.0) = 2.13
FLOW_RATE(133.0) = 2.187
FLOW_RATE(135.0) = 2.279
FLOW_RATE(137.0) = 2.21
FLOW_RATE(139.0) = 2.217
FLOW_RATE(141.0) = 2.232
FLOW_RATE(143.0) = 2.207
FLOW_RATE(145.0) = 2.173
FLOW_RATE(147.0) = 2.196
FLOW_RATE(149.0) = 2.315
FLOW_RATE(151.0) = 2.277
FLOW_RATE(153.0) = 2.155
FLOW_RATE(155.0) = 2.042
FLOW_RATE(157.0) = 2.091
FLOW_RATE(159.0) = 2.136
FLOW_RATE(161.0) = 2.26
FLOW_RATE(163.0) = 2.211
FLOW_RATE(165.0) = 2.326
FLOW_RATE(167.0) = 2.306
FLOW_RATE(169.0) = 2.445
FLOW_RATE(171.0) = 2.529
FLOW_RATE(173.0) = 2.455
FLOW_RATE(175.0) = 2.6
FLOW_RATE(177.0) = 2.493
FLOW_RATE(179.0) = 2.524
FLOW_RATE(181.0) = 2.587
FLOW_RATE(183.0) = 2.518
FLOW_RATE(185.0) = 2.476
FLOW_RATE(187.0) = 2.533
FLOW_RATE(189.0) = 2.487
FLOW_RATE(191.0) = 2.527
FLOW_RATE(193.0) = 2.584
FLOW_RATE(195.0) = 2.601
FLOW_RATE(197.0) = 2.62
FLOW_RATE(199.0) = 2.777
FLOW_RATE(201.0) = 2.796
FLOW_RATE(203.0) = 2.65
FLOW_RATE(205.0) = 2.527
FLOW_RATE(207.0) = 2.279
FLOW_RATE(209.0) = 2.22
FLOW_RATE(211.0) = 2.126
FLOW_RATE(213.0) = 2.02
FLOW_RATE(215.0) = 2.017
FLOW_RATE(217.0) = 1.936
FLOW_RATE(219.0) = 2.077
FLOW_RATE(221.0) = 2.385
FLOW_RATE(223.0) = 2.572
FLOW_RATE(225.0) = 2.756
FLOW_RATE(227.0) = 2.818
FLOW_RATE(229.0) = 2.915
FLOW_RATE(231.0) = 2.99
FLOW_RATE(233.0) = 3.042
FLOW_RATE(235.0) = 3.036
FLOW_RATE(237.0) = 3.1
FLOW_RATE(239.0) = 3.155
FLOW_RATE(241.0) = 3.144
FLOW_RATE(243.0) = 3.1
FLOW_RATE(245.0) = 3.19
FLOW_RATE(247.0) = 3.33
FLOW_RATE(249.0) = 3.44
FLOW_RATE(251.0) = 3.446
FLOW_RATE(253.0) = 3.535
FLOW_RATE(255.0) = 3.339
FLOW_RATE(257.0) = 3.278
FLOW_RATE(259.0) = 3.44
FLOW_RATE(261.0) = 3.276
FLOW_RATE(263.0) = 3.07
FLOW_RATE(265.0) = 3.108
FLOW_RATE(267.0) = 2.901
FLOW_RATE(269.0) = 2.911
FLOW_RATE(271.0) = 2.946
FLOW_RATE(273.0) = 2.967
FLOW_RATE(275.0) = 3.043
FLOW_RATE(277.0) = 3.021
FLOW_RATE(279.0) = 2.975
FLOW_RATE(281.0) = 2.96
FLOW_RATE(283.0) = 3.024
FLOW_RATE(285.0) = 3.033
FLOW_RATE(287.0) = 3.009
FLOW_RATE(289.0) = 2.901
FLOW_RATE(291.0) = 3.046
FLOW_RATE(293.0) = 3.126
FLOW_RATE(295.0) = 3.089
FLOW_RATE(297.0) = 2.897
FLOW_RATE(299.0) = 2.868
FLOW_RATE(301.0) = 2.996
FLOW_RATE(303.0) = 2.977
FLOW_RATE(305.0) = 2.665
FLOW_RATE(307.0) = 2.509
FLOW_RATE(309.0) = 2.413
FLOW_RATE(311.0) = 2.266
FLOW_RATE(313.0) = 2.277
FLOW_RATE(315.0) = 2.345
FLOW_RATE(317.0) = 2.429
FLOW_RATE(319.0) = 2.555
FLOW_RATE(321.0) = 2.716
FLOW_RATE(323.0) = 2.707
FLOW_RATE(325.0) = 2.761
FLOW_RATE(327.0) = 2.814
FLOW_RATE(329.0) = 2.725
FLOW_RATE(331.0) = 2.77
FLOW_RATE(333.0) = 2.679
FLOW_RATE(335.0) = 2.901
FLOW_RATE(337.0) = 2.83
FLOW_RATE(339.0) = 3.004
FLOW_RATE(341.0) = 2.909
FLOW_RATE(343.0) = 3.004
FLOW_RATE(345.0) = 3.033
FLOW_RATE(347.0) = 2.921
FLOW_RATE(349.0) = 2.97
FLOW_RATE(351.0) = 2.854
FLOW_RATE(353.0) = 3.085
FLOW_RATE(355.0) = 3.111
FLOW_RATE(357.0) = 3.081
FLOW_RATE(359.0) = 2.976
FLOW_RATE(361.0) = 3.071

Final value 1.26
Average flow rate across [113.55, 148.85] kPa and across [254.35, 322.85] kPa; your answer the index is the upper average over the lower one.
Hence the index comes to 1.33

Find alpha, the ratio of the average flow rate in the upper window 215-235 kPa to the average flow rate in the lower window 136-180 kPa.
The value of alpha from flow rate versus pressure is 1.14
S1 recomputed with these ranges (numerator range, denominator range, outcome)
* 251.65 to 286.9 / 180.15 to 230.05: 1.26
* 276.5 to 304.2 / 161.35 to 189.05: 1.22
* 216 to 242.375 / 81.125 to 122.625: 1.34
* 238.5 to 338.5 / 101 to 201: 1.27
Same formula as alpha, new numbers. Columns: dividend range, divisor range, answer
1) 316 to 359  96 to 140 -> 1.33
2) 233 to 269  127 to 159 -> 1.47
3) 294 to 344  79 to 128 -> 1.31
